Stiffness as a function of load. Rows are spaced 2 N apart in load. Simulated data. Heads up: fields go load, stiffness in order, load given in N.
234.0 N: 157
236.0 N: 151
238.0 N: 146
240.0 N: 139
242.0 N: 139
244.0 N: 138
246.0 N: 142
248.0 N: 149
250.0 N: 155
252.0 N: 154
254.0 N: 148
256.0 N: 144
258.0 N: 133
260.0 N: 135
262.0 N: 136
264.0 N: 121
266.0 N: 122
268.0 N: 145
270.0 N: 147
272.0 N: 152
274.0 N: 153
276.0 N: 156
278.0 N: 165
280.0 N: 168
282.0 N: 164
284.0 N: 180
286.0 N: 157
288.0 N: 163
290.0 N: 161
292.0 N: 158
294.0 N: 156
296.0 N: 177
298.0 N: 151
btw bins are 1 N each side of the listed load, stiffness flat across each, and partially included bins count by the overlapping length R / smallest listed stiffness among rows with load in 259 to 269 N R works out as 121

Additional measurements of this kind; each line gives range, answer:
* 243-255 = 138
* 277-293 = 157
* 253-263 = 133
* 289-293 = 158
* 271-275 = 152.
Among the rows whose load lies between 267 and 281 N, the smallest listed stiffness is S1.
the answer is 145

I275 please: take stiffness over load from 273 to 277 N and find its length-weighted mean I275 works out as 154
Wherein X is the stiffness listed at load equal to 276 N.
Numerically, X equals 156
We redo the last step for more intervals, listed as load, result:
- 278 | 165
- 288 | 163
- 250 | 155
